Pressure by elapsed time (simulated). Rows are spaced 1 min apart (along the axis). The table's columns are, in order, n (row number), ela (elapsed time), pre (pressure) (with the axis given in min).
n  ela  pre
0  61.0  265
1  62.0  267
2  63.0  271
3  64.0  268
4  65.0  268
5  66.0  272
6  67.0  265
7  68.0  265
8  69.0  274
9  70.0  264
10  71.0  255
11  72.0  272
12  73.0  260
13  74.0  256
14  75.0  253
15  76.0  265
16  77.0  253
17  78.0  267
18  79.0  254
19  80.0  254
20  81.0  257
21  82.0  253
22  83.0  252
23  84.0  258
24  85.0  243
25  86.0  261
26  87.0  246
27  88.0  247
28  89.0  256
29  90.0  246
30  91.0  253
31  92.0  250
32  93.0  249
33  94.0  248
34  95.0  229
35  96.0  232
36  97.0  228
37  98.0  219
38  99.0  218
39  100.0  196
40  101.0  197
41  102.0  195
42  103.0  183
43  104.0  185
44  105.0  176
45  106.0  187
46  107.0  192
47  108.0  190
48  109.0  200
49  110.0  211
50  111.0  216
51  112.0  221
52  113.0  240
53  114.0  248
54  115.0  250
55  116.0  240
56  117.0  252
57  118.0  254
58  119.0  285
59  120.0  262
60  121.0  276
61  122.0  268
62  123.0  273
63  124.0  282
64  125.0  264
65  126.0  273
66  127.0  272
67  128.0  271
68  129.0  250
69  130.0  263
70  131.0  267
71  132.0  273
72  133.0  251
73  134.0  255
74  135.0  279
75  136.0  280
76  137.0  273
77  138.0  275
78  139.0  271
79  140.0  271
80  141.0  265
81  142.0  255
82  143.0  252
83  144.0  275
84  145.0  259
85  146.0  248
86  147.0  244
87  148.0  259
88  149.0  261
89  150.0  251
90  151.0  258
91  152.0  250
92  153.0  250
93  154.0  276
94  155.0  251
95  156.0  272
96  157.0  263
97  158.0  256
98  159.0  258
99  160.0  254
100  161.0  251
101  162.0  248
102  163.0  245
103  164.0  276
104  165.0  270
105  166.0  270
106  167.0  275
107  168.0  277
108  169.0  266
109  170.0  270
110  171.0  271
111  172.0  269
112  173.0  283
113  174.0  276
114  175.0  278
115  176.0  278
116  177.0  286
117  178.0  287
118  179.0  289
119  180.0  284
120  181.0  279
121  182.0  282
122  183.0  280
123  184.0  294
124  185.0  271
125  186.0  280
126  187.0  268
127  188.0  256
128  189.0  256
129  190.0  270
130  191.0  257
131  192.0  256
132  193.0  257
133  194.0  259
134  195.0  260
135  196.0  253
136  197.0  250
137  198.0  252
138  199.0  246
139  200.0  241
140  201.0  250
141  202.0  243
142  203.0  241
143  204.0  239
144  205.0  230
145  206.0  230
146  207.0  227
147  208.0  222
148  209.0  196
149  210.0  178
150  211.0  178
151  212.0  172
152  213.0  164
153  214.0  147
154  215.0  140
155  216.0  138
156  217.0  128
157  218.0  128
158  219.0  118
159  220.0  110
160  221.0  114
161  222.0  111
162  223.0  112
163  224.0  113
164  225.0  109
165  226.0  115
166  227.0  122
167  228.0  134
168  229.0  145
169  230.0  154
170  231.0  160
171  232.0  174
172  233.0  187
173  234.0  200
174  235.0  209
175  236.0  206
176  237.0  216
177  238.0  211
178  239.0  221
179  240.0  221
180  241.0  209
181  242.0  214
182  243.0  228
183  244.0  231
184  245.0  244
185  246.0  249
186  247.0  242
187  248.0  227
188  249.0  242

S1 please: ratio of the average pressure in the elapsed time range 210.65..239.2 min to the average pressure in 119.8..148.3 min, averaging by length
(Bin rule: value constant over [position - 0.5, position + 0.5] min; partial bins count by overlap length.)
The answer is 0.57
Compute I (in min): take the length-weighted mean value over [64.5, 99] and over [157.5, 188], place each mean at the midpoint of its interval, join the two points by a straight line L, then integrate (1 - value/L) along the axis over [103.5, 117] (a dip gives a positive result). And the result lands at 2.4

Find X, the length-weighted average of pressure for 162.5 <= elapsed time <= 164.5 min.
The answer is 260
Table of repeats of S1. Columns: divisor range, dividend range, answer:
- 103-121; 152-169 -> 1.17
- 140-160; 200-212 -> 0.85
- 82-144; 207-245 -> 0.69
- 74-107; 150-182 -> 1.14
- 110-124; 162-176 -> 1.07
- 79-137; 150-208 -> 1.08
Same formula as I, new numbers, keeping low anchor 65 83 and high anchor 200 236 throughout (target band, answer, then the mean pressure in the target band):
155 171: -4.7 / 263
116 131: -2.4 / 267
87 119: 2.4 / 224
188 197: -3.6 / 258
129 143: -2.9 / 266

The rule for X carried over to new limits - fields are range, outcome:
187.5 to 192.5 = 259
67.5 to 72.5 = 266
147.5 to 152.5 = 256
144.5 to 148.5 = 252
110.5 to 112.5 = 218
